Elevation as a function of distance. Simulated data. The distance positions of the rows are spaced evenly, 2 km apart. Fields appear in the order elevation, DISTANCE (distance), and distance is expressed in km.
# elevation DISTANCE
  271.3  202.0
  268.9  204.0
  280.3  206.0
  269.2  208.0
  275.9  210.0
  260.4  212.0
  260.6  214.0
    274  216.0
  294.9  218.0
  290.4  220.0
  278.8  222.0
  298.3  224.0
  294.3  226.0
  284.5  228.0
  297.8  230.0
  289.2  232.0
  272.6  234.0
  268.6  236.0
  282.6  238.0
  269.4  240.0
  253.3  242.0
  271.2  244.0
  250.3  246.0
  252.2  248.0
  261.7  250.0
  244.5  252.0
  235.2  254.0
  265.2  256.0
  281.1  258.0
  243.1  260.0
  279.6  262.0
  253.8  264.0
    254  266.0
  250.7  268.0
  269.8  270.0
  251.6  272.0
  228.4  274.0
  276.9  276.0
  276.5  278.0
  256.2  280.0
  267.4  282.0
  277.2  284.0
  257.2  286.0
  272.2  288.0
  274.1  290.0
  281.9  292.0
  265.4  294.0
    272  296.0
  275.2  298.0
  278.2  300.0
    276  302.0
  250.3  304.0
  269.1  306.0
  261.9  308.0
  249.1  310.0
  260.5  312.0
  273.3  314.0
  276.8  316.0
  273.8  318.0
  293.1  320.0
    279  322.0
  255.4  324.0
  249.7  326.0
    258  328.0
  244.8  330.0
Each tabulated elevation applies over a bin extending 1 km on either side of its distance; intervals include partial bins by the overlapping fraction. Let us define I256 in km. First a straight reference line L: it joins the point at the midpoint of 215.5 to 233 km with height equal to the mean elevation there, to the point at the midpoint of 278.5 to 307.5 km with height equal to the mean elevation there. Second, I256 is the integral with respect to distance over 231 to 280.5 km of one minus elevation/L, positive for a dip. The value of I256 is 3.3 km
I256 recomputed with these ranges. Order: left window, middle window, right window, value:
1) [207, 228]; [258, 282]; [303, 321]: 1.18 km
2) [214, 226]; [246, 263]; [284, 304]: 1.32 km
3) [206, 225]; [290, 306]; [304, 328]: -0.17 km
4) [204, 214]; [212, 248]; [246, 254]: -2.37 km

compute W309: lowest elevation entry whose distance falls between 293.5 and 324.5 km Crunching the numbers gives 249.1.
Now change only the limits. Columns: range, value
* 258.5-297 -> 228.4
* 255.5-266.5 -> 243.1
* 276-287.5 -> 256.2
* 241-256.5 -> 235.2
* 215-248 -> 250.3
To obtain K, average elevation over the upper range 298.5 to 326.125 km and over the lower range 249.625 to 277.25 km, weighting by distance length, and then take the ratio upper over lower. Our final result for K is 1.04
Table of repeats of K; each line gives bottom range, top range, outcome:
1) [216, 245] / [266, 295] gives 0.94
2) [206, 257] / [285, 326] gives 0.99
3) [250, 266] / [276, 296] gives 1.05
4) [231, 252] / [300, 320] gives 1.01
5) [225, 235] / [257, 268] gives 0.91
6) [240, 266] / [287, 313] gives 1.04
